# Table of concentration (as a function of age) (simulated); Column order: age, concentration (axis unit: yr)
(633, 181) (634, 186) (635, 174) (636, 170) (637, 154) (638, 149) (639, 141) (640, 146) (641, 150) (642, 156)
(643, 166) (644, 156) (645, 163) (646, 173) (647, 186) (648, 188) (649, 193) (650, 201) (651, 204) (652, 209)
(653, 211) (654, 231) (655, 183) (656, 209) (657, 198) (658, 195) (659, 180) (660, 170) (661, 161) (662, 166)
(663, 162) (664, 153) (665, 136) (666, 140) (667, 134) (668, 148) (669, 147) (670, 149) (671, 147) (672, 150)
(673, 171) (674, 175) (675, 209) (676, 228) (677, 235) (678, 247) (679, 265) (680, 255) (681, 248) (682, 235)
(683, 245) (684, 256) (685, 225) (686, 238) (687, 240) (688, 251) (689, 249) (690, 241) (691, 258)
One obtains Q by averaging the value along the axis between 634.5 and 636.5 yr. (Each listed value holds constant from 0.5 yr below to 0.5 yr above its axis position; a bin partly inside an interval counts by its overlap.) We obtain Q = 172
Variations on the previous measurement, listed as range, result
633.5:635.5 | 180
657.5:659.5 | 188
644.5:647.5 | 174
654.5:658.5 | 196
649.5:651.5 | 202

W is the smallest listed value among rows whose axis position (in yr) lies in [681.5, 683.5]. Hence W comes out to 235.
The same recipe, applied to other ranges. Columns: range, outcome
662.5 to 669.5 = 134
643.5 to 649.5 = 156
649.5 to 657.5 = 183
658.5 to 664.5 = 153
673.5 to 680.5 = 175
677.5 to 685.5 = 225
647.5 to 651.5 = 188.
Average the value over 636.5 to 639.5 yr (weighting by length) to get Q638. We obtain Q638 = 148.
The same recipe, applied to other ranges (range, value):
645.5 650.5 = 188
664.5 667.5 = 137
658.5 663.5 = 168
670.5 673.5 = 156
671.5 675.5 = 176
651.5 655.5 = 208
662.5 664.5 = 158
